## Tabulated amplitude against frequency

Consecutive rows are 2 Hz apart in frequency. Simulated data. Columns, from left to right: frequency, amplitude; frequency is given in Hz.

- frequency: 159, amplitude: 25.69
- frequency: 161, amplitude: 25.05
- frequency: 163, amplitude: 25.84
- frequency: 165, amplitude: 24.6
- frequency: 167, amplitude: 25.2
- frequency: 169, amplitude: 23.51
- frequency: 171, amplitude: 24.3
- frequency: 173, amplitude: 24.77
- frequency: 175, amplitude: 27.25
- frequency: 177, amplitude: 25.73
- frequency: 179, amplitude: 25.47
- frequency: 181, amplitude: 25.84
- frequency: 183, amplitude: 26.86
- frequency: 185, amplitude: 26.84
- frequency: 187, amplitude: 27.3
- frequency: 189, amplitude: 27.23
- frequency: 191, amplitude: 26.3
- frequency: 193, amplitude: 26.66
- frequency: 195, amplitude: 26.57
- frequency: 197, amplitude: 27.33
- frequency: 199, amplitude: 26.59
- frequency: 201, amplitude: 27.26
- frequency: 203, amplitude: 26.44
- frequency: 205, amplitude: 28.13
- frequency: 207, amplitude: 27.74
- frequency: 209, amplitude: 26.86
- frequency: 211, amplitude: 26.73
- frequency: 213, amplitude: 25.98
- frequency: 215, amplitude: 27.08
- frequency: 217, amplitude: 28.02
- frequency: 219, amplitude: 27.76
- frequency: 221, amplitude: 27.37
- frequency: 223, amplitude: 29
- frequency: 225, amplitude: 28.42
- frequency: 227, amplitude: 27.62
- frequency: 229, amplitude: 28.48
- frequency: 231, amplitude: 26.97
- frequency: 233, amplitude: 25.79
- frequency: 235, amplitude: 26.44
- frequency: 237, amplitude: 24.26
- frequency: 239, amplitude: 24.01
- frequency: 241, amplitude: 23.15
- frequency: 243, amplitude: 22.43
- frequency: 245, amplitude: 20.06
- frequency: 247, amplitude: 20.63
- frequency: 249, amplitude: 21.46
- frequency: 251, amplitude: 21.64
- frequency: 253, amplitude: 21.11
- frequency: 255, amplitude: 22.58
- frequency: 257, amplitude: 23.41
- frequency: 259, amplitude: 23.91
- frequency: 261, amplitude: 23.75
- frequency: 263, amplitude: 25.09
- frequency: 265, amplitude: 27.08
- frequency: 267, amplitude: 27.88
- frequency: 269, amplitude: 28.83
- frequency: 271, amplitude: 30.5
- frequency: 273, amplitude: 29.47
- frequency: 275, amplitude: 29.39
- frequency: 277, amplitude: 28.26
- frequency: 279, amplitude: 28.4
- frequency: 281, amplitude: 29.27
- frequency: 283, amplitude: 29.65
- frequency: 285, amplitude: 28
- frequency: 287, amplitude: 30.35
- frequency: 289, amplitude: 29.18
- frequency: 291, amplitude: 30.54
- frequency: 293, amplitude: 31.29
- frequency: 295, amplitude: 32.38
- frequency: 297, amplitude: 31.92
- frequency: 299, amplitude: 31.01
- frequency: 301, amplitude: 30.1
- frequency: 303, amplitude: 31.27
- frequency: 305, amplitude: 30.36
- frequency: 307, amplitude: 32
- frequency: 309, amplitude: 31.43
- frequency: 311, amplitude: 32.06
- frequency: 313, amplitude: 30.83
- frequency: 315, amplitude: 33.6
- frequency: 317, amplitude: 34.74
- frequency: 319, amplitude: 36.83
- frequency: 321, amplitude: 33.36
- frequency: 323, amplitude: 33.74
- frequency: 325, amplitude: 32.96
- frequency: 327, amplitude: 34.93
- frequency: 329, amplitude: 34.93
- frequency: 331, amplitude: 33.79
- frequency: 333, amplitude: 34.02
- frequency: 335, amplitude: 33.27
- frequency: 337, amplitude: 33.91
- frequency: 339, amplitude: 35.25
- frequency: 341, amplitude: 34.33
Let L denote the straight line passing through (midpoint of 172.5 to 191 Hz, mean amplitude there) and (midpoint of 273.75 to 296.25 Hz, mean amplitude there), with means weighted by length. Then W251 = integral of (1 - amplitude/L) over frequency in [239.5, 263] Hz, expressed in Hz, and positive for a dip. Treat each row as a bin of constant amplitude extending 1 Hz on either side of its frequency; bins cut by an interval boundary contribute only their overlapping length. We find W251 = 5.2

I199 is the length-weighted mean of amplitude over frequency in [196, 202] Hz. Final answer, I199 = 27.1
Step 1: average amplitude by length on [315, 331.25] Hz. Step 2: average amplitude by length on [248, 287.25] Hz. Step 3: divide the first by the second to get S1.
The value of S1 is 1.30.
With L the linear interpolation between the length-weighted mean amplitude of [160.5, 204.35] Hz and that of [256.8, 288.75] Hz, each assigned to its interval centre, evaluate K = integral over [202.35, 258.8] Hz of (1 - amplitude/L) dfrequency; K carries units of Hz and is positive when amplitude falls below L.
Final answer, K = 3.5 Hz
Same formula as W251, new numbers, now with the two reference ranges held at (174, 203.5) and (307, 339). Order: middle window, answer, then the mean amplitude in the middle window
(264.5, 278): 0.9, 28.8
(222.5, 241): 1.5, 26.5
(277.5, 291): 1.0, 29.2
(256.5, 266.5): 1.8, 24.9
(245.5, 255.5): 2.8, 21.4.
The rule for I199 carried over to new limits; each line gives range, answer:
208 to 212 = 26.8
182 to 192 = 26.9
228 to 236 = 26.9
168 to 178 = 25.1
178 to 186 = 26.3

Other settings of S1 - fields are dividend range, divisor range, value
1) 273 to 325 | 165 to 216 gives 1.18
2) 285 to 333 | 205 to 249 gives 1.25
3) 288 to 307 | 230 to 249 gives 1.31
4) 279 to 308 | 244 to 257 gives 1.42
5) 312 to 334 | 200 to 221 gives 1.25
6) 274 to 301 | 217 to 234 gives 1.08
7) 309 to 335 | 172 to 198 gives 1.27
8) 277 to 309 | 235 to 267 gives 1.31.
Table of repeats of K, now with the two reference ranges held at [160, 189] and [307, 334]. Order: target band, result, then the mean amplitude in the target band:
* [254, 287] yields 3.8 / 27.3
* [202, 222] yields 0.3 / 27.2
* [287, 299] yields 0.4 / 31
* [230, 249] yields 3.6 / 23.6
